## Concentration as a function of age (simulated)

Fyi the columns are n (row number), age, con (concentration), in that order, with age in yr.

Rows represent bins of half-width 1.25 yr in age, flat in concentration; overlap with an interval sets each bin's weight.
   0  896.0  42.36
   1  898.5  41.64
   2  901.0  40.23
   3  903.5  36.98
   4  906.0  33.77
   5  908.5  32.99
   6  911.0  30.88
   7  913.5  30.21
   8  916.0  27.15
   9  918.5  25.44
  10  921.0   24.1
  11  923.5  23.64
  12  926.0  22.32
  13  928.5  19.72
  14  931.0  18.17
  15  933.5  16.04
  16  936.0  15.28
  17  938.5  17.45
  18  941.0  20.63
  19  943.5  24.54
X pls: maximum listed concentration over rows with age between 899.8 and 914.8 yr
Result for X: 40.23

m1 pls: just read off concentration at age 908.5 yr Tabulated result 32.99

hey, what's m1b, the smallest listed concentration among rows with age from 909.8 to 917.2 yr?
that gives 27.15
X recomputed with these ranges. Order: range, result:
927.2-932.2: 19.72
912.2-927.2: 30.21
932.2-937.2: 16.04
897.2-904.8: 41.64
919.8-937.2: 24.1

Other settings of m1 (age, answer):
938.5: 17.45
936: 15.28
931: 18.17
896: 42.36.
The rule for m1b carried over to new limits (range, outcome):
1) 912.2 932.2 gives 18.17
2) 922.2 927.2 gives 22.32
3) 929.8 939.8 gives 15.28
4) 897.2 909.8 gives 32.99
